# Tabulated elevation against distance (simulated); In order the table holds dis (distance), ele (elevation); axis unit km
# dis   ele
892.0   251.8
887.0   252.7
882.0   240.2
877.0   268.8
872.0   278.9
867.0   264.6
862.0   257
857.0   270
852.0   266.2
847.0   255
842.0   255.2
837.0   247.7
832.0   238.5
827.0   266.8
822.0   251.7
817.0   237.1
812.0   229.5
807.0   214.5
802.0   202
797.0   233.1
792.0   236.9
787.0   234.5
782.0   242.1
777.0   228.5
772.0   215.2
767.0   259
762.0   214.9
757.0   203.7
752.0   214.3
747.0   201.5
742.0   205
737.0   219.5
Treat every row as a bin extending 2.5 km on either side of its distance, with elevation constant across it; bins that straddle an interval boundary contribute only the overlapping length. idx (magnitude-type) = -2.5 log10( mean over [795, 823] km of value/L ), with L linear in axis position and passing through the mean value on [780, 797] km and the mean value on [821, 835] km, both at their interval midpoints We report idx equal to 0.08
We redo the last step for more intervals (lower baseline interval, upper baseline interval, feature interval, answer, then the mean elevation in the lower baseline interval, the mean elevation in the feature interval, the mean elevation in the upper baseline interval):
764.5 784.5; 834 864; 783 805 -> 0.067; 236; 227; 258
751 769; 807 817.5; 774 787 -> -0.045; 223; 234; 228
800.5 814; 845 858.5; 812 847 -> -0.040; 216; 248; 264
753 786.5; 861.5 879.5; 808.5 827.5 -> 0.020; 227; 242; 268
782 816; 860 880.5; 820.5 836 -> -0.039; 227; 252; 266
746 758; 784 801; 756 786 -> -0.047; 207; 229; 232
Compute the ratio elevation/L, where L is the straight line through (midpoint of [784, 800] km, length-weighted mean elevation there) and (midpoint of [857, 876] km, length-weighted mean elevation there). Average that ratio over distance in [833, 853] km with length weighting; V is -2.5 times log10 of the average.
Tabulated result 0.01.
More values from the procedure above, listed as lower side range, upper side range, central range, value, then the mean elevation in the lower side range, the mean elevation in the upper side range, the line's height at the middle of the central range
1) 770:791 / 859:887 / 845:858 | -0.04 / 231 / 261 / 254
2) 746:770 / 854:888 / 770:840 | 0.01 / 220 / 262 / 237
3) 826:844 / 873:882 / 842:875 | -0.03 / 251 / 263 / 257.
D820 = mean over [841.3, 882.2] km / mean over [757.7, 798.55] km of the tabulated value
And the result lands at 1.14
